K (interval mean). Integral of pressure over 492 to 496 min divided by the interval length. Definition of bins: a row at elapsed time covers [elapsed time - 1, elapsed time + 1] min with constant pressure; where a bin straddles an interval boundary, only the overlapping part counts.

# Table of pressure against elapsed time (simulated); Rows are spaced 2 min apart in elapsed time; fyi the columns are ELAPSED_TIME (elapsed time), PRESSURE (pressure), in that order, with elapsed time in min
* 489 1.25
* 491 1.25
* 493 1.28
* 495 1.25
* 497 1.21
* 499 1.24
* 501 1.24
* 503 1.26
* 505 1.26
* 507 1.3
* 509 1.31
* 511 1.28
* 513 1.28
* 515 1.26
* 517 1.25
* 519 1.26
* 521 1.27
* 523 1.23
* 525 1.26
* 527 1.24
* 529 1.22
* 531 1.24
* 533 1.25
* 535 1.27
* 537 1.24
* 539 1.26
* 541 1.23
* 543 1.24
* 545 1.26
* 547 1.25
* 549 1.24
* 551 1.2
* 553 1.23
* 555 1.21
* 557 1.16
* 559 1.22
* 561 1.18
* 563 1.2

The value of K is 1.27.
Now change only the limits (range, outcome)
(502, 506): 1.26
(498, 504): 1.25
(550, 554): 1.21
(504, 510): 1.29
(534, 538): 1.25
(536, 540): 1.25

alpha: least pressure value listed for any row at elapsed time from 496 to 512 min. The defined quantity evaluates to 1.21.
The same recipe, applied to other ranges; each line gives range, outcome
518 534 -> 1.22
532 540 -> 1.24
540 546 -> 1.23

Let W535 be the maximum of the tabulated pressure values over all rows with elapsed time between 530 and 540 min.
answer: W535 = 1.27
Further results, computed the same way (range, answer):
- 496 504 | 1.26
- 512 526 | 1.28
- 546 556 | 1.25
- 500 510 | 1.31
